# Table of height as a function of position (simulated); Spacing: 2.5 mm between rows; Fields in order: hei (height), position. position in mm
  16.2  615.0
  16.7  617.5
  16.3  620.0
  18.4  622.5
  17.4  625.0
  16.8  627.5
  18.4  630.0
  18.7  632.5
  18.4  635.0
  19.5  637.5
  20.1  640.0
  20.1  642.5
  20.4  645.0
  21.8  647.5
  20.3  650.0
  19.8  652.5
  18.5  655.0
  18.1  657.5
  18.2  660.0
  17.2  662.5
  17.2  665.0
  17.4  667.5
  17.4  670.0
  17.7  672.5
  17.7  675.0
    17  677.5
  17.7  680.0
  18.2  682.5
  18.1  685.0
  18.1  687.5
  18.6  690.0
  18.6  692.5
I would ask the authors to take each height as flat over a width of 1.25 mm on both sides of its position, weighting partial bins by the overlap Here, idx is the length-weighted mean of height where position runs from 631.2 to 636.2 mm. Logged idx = 18.6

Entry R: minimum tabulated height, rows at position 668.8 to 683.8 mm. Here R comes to 17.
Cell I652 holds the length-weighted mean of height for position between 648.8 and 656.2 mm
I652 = 19.5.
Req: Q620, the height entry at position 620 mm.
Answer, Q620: 16.3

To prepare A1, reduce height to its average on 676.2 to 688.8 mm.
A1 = 17.8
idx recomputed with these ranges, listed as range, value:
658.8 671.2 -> 17.5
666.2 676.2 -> 17.5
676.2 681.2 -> 17.4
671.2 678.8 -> 17.5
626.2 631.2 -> 17.6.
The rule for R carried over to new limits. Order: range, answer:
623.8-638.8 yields 16.8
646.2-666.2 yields 17.2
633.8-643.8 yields 18.4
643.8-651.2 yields 20.3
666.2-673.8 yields 17.4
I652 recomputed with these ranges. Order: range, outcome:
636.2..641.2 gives 19.8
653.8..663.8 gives 18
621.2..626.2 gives 17.9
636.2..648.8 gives 20.4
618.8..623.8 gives 17.4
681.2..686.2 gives 18.1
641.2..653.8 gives 20.5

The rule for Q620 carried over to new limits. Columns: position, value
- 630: 18.4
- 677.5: 17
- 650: 20.3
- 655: 18.5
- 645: 20.4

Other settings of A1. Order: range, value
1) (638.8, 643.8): 20.1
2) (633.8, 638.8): 19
